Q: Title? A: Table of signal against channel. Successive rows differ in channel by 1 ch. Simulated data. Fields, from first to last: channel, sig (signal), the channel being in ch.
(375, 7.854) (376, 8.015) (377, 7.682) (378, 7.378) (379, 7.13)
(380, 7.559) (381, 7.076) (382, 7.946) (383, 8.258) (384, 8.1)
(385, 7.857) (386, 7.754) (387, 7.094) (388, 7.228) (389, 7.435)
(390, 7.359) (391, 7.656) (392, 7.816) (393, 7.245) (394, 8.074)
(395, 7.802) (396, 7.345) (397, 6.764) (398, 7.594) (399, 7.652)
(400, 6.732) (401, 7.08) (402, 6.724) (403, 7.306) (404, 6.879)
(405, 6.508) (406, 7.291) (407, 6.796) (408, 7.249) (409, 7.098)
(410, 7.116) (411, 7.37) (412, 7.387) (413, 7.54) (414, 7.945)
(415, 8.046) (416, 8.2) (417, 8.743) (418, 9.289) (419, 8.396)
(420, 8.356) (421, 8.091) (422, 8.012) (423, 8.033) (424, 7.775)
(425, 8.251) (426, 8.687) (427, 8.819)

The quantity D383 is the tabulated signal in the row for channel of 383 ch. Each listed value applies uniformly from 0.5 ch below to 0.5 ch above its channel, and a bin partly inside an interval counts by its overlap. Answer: 8.258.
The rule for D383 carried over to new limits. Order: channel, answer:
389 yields 7.435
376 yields 8.015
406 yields 7.291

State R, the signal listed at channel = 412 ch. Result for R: 7.387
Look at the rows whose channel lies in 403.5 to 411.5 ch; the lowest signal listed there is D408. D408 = 6.508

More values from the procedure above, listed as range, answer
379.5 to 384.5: 7.076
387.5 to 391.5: 7.228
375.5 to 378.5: 7.378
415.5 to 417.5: 8.2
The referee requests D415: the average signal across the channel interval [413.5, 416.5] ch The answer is 8.06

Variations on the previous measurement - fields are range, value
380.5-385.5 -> 7.85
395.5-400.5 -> 7.22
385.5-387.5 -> 7.42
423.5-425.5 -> 8.01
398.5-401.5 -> 7.15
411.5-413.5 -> 7.46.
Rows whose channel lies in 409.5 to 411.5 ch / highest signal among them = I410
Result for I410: 7.37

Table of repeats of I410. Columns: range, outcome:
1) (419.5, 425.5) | 8.356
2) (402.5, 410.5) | 7.306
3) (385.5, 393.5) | 7.816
